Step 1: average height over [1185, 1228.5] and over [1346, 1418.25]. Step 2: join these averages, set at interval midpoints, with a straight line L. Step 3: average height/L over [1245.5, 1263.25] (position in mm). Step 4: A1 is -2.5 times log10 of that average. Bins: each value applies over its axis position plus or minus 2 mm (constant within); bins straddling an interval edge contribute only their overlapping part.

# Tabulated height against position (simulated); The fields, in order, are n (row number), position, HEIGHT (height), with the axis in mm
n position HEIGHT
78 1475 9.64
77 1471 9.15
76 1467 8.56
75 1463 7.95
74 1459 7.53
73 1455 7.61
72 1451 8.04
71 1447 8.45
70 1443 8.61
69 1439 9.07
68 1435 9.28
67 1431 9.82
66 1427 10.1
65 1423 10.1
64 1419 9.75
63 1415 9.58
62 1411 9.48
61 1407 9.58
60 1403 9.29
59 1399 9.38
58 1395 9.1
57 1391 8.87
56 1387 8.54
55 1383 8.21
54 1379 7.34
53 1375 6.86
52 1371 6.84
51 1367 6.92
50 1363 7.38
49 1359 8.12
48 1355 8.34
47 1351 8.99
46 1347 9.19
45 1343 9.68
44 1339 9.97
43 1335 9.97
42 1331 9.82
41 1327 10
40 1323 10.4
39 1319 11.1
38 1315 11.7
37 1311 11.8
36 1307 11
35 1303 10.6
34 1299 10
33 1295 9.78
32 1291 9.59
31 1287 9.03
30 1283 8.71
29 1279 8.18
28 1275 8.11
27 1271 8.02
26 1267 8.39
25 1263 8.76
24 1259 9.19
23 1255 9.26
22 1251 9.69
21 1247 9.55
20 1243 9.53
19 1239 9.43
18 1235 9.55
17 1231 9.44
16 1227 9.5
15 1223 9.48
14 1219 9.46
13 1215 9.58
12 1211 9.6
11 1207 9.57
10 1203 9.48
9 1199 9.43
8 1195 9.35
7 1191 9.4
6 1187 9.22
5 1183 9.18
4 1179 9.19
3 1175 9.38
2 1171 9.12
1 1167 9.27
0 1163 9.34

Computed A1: -0.02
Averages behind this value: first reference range 9.46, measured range 9.33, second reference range 8.46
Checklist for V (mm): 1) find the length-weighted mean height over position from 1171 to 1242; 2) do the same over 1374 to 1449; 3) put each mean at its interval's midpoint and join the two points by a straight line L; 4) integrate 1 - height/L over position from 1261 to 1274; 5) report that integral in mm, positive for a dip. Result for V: 1.31 mm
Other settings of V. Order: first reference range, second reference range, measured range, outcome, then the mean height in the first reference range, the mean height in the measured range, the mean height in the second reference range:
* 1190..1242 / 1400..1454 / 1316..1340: -2.3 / 9.48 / 10.3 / 9.29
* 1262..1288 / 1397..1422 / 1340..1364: 0.9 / 8.42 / 8.72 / 9.53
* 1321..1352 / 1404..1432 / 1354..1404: 8.7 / 9.78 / 8.06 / 9.75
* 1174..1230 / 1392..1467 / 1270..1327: -4.0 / 9.42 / 9.9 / 9.02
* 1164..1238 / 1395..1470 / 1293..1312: -2.8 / 9.4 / 10.6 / 9.01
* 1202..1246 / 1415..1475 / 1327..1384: 4.3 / 9.51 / 8.46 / 8.91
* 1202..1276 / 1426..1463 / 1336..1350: -1.0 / 9.25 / 9.59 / 8.64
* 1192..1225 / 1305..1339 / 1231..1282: 5.1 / 9.49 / 8.98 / 10.7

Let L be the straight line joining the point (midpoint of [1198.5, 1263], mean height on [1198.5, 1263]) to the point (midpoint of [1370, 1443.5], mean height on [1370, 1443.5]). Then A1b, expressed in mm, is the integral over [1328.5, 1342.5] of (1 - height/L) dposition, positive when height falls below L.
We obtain -1.1 mm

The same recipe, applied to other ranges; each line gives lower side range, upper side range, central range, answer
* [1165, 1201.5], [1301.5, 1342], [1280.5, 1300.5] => 1.8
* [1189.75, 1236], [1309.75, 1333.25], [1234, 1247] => 0.4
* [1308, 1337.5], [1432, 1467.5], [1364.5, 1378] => 4.0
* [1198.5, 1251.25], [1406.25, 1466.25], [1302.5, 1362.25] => -4.7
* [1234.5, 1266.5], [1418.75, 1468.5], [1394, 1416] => -1.2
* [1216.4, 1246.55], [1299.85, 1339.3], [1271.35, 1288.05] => 2.8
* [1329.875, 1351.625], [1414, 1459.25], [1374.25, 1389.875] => 2.5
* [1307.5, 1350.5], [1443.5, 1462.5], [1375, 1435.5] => -2.1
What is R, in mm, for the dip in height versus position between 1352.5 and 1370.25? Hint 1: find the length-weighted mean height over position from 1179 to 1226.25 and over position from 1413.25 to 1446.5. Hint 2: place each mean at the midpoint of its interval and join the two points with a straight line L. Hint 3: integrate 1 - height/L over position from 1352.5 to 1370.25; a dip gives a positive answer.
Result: 3.4 mm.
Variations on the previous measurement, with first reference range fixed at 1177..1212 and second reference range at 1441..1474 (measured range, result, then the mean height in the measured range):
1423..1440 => -2.6 mm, 9.66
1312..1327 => -3.6 mm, 11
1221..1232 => -0.3 mm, 9.48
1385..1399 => -0.6 mm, 8.91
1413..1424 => -1.7 mm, 9.78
